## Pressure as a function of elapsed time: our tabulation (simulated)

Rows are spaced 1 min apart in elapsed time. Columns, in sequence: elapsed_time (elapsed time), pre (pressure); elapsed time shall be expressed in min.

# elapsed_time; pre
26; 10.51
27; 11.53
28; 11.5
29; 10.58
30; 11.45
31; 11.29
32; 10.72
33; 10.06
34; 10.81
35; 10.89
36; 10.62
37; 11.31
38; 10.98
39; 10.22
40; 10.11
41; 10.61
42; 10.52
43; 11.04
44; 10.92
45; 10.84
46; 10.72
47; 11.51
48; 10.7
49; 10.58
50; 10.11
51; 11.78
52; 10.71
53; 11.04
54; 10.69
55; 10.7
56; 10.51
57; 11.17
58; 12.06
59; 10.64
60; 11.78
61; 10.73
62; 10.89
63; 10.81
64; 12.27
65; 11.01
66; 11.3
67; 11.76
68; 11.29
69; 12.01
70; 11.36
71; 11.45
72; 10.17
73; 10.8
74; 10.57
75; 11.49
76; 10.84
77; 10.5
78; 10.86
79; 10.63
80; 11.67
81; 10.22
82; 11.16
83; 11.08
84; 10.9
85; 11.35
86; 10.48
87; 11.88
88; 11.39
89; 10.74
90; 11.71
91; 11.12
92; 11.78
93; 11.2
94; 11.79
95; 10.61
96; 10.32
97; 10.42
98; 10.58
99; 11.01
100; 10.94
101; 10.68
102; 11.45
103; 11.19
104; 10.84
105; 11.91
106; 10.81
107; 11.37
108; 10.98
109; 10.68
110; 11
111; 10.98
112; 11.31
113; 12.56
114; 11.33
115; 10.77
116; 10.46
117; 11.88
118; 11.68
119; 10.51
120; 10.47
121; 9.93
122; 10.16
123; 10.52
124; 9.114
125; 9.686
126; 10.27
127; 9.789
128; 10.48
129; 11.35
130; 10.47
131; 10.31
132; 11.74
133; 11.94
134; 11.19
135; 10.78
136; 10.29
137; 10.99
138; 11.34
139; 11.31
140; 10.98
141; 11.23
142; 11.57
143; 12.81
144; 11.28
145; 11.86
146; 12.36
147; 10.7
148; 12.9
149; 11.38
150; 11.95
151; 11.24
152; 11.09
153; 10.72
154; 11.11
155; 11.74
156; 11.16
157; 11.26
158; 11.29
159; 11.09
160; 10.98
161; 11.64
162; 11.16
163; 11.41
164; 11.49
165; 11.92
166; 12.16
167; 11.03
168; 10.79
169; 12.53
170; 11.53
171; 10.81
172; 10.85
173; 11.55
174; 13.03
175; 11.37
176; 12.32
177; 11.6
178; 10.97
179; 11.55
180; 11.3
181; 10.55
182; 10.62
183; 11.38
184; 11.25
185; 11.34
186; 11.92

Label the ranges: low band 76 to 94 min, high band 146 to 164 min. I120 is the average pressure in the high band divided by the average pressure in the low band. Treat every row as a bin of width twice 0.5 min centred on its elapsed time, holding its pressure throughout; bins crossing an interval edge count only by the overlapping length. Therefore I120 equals 1.0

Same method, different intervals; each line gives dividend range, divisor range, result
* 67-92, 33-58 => 1.03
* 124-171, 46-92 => 1.01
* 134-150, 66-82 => 1.04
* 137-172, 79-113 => 1.03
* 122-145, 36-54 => 1.01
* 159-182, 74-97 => 1.04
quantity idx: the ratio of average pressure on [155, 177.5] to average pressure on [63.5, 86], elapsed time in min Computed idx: 1.0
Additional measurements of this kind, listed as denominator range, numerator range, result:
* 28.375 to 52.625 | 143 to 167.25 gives 1.06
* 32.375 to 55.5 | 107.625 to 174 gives 1.04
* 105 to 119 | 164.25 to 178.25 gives 1.04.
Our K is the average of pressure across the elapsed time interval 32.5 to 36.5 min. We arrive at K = 10.6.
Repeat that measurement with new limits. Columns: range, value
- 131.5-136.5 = 11.2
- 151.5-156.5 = 11.2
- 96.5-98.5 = 10.5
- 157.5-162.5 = 11.2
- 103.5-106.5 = 11.2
